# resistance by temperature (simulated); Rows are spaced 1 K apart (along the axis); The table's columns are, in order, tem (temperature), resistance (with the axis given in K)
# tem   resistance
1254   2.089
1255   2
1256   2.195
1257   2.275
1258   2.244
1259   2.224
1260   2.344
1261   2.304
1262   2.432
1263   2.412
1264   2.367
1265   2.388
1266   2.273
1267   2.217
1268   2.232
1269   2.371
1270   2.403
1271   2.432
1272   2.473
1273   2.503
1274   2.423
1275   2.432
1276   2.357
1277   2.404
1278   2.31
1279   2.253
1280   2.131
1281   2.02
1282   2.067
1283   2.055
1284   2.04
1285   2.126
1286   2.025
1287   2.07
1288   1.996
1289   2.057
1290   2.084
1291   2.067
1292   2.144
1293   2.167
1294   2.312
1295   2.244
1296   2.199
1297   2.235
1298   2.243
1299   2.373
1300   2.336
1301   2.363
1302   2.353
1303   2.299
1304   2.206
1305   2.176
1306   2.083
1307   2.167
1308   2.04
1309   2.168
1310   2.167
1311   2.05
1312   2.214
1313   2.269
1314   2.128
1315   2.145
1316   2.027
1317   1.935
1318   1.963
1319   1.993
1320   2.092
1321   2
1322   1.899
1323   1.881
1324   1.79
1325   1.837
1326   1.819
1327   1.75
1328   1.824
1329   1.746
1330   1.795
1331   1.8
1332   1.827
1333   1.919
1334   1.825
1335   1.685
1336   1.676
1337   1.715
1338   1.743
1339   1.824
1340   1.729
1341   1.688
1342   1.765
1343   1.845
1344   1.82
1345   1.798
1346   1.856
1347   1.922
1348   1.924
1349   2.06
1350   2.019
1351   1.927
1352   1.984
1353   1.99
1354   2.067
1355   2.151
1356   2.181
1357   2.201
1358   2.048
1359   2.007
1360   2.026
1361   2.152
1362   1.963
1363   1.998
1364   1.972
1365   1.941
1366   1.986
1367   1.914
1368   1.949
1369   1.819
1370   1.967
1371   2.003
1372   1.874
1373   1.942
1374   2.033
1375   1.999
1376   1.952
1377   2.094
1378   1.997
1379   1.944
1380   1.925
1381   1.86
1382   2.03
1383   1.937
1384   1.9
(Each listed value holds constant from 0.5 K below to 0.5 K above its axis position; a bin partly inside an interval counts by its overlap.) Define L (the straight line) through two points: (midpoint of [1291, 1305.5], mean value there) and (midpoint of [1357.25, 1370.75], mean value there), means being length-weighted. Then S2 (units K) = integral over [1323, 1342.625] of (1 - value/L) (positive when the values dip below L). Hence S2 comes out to 3.1 K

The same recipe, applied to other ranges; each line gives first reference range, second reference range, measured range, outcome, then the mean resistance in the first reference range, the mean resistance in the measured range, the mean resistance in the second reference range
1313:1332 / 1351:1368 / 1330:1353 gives 1.6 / 1.92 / 1.84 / 2.03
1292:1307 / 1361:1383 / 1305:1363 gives 4.5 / 2.25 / 1.95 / 1.96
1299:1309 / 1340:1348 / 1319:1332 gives 1.0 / 2.23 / 1.86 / 1.82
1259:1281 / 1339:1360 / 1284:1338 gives 2.6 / 2.34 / 2.04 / 1.95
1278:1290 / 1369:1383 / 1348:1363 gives -0.4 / 2.09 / 2.05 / 1.96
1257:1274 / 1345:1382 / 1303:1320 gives 0.5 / 2.35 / 2.11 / 1.99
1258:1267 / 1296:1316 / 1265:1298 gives 0.7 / 2.33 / 2.23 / 2.21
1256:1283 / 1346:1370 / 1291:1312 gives -0.1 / 2.31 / 2.21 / 2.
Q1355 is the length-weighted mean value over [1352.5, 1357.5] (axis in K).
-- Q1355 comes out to 2.12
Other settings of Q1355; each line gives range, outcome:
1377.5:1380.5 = 1.96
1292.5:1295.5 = 2.24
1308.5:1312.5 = 2.15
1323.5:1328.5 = 1.8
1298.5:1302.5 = 2.36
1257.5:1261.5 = 2.28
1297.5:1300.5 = 2.32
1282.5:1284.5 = 2.05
